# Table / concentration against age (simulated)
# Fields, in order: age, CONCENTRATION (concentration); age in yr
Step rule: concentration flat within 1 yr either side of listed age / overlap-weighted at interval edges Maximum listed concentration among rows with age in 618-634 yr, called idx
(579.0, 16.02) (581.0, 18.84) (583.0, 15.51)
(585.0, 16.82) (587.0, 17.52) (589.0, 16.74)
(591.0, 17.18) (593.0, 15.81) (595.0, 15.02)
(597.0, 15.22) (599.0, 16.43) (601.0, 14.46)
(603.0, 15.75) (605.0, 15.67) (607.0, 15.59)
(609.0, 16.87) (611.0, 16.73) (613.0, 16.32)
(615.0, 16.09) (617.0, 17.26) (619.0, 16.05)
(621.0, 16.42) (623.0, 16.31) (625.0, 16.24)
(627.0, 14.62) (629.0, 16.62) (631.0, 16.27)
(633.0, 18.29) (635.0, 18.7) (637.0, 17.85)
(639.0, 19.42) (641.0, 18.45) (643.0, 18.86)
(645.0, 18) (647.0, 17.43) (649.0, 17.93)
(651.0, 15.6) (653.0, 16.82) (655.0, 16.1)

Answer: 18.29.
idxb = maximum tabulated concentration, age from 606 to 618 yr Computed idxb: 17.26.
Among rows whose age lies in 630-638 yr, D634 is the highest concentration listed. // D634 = 18.7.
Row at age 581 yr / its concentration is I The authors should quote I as 18.84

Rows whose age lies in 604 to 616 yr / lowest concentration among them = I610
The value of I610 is 15.59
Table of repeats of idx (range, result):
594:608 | 16.43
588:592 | 17.18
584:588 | 17.52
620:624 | 16.42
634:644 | 19.42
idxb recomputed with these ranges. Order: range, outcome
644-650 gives 18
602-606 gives 15.75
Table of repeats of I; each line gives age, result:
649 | 17.93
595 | 15.02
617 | 17.26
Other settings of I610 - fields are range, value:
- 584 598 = 15.02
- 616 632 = 14.62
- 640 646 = 18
